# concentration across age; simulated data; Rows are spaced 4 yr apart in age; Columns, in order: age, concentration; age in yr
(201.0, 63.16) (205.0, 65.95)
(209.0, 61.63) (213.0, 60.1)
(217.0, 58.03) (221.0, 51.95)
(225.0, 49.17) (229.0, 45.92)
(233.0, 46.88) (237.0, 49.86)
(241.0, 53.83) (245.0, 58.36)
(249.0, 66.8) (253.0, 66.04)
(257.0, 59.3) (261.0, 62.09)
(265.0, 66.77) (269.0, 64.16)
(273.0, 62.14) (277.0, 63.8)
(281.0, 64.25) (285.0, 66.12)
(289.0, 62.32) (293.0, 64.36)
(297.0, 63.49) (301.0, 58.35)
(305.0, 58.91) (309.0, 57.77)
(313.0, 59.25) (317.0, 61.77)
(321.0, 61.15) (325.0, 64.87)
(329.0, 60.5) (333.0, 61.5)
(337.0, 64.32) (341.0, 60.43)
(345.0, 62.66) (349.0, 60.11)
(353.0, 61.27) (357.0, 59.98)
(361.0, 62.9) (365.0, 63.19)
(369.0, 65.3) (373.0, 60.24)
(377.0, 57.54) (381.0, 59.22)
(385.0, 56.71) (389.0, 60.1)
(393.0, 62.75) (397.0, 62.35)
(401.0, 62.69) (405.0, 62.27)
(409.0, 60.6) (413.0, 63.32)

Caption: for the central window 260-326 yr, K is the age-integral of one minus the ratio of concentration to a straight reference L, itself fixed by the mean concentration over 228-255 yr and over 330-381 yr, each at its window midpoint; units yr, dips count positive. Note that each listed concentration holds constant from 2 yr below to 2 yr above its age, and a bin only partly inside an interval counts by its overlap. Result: -4.7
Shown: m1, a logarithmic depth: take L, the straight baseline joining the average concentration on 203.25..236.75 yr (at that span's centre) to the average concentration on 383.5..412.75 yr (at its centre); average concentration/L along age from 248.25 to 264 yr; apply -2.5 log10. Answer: -0.14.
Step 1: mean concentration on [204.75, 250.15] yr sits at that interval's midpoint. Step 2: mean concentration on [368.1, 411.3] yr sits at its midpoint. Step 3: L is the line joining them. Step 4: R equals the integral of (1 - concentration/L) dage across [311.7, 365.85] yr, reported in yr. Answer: -2.48 yr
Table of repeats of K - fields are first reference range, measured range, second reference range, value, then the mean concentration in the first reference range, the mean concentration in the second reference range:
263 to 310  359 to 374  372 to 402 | -0.6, 62.8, 60.1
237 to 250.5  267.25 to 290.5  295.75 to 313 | -2.0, 57.9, 59.4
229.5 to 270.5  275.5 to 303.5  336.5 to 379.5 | -1.6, 58.9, 61.5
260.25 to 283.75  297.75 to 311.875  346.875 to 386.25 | 0.9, 64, 60.7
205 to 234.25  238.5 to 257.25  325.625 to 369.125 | -1.5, 54.4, 62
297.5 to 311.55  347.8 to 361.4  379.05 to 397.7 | -0.3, 58.9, 60.1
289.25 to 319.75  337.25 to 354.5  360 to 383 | -0.1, 60.7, 61.3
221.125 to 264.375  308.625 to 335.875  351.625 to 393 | -1.1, 56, 60.7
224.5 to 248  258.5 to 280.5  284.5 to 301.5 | -2.1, 51.5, 63.1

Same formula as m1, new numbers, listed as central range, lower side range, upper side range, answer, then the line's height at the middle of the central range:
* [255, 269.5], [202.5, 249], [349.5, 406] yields -0.113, 56.7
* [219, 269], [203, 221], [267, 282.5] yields 0.098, 62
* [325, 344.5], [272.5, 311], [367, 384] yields -0.015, 61.2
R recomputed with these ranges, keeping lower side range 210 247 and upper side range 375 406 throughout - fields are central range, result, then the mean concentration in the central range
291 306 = -1.41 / 61.4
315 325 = -0.87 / 62.1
